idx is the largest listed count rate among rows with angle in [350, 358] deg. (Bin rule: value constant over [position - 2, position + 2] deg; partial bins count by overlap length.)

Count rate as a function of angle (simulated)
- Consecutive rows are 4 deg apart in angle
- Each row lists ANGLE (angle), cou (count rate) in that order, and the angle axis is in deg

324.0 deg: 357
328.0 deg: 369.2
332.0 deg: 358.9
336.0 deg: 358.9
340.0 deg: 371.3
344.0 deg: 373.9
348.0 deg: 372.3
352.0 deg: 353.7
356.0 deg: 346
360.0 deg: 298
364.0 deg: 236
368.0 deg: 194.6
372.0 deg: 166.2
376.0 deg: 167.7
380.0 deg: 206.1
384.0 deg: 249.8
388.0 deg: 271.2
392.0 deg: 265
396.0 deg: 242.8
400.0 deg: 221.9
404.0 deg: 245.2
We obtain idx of 353.7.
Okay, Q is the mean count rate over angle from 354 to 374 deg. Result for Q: 248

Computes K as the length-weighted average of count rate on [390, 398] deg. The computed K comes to 254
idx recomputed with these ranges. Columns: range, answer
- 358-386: 298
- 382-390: 271.2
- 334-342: 371.3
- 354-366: 346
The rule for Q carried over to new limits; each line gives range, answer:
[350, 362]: 333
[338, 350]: 372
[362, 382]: 194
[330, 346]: 366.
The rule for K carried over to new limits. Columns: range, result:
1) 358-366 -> 267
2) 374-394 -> 232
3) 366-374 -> 180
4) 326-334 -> 364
